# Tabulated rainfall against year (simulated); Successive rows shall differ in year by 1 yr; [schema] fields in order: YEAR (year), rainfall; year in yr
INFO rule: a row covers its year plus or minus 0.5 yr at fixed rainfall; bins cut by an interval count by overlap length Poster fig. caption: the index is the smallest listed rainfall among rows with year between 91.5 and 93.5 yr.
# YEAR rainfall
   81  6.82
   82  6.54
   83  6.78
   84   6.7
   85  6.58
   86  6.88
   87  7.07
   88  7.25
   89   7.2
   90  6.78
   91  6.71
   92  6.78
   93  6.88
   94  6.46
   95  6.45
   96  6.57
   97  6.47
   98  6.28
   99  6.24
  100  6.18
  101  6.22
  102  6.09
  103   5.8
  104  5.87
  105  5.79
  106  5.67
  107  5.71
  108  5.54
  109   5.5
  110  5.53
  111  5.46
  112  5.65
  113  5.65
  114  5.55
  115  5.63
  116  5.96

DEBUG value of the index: 6.78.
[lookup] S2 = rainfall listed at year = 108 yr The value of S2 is 5.54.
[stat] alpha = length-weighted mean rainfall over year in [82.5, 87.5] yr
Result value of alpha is 6.8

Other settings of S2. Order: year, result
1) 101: 6.22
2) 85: 6.58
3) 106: 5.67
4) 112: 5.65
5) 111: 5.46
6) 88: 7.25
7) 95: 6.45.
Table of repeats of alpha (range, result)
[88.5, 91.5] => 6.9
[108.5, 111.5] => 5.5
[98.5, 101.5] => 6.21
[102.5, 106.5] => 5.78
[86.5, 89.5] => 7.17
